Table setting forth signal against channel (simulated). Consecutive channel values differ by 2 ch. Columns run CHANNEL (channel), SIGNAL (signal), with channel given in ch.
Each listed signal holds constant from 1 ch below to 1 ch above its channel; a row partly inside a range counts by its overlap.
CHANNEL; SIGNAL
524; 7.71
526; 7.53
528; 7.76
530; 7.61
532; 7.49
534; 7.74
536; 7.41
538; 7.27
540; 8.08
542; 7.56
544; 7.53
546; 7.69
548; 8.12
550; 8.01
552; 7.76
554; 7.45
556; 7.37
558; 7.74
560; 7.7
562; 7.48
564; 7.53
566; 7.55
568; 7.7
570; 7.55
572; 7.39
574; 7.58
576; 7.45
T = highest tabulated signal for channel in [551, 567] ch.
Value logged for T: 7.76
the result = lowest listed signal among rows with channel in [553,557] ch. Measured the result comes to 7.37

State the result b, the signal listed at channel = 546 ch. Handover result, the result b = 7.69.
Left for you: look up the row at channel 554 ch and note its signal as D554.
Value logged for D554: 7.45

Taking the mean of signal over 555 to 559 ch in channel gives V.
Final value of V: 7.55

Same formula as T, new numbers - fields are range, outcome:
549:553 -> 8.01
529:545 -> 8.08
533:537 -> 7.74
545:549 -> 8.12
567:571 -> 7.7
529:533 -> 7.61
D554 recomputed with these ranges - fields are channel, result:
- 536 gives 7.41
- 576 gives 7.45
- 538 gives 7.27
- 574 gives 7.58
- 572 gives 7.39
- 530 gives 7.61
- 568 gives 7.7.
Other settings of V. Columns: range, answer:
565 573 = 7.55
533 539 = 7.47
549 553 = 7.88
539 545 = 7.72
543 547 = 7.61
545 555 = 7.81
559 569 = 7.59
